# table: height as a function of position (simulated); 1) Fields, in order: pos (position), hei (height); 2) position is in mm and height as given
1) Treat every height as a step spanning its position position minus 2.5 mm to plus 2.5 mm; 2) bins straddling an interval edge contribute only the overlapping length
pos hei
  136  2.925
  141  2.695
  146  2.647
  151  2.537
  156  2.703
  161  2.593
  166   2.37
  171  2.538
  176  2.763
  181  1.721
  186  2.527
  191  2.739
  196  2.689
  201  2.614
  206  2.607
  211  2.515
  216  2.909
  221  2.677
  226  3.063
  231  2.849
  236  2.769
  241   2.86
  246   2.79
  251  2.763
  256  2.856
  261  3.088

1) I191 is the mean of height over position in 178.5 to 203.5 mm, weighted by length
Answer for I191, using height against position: 2.46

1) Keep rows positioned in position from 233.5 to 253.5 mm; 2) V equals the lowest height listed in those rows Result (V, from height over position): 2.763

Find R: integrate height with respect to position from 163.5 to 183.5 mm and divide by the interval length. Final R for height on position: 2.35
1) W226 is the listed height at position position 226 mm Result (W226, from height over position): 3.063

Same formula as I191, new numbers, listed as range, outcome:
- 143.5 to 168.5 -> 2.57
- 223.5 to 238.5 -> 2.89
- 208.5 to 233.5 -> 2.8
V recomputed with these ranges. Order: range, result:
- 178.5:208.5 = 1.721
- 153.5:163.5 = 2.593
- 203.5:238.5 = 2.515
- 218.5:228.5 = 2.677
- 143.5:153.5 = 2.537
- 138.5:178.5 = 2.37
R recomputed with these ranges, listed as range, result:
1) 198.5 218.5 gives 2.66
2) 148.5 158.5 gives 2.62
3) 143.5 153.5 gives 2.59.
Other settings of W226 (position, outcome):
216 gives 2.909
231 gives 2.849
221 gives 2.677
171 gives 2.538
